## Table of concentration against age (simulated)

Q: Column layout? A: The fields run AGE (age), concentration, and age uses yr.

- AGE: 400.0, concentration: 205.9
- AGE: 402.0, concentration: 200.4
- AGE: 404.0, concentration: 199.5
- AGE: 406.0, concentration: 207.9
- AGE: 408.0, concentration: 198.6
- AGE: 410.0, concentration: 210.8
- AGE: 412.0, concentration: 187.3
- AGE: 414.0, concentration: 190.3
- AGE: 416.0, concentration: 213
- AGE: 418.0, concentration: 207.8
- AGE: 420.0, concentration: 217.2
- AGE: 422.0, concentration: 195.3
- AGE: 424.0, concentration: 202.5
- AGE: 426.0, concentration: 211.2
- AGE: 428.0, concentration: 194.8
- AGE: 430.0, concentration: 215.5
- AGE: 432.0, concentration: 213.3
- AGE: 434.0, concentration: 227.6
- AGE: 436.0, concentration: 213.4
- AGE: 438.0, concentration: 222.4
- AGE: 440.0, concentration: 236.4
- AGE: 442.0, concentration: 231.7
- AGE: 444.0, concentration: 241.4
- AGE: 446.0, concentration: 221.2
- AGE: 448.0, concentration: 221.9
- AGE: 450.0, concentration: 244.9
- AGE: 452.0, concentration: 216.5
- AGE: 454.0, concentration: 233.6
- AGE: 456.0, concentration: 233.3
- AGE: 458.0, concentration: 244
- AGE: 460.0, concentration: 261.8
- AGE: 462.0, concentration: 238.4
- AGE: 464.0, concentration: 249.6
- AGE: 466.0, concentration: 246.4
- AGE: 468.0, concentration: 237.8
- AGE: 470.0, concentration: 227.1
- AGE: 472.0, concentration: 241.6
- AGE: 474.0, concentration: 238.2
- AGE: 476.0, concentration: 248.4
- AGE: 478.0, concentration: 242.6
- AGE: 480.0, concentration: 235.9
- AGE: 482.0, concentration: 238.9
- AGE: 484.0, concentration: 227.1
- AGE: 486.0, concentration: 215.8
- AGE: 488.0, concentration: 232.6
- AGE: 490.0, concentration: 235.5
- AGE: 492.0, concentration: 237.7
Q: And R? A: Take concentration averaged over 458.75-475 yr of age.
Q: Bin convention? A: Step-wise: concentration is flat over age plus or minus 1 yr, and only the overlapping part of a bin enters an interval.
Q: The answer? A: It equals 243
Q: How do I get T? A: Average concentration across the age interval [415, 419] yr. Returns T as 210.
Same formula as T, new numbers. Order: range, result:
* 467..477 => 239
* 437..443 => 230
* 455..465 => 245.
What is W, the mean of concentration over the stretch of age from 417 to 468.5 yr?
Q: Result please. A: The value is 226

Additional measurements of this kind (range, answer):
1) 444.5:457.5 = 230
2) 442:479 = 238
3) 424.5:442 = 217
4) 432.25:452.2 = 228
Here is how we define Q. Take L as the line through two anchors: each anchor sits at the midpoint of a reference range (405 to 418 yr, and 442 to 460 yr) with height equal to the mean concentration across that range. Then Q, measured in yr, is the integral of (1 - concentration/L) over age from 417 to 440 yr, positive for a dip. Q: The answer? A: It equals 0.4 yr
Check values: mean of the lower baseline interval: 202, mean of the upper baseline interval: 234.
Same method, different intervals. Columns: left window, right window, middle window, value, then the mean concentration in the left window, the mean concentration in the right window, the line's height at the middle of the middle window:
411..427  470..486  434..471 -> -2.03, 203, 237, 222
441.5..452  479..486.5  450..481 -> -1.25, 231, 230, 231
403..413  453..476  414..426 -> 0.19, 201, 241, 209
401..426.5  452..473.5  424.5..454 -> 0.01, 203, 240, 222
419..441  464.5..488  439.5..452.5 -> -0.55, 214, 236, 222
